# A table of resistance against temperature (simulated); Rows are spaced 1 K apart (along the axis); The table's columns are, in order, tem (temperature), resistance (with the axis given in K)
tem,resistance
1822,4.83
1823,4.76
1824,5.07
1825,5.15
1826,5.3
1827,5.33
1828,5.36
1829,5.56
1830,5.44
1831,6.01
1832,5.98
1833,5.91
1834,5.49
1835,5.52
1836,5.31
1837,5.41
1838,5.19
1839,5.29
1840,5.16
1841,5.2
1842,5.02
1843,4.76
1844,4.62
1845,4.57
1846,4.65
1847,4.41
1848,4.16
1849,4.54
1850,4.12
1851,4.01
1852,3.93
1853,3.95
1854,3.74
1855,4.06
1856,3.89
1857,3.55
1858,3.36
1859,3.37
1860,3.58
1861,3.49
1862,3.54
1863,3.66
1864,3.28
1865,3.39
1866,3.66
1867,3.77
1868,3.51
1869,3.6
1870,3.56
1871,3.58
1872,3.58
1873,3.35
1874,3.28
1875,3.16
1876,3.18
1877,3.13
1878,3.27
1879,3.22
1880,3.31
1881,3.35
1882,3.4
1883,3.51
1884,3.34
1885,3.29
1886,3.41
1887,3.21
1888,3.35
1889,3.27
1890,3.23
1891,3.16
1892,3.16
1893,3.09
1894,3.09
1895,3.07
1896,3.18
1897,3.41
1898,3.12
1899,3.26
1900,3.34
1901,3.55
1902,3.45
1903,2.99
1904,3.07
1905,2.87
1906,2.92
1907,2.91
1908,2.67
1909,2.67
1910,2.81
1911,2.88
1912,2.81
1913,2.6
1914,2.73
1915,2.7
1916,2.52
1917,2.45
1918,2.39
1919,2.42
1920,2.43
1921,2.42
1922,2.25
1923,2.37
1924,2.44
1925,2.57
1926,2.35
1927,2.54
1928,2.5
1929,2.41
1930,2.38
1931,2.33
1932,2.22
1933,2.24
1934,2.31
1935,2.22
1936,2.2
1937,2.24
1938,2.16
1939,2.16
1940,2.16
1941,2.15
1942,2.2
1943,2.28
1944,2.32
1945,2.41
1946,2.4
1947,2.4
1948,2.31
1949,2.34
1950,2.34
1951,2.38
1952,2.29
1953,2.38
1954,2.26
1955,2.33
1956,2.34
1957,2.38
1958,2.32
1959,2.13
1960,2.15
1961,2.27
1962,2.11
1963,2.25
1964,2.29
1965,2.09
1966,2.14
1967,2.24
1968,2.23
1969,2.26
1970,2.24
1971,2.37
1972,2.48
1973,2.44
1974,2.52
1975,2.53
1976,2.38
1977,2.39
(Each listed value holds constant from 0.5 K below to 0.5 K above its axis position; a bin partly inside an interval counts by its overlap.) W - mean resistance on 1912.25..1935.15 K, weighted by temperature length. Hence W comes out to 2.43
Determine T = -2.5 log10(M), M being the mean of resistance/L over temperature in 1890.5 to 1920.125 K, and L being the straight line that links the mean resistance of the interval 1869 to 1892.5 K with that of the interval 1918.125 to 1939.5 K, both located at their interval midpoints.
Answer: -0.04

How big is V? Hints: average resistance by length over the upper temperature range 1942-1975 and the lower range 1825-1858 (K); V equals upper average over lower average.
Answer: 0.5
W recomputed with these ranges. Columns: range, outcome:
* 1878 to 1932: 2.91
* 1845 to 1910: 3.44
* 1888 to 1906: 3.19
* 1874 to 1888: 3.29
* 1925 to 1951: 2.31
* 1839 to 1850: 4.71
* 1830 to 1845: 5.33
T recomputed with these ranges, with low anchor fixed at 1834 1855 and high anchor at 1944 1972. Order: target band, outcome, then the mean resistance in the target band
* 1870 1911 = 0.16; 3.21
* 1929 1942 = 0.23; 2.24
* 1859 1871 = 0.20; 3.54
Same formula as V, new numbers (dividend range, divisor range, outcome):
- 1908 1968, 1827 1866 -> 0.52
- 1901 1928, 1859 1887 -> 0.78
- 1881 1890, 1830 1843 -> 0.62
